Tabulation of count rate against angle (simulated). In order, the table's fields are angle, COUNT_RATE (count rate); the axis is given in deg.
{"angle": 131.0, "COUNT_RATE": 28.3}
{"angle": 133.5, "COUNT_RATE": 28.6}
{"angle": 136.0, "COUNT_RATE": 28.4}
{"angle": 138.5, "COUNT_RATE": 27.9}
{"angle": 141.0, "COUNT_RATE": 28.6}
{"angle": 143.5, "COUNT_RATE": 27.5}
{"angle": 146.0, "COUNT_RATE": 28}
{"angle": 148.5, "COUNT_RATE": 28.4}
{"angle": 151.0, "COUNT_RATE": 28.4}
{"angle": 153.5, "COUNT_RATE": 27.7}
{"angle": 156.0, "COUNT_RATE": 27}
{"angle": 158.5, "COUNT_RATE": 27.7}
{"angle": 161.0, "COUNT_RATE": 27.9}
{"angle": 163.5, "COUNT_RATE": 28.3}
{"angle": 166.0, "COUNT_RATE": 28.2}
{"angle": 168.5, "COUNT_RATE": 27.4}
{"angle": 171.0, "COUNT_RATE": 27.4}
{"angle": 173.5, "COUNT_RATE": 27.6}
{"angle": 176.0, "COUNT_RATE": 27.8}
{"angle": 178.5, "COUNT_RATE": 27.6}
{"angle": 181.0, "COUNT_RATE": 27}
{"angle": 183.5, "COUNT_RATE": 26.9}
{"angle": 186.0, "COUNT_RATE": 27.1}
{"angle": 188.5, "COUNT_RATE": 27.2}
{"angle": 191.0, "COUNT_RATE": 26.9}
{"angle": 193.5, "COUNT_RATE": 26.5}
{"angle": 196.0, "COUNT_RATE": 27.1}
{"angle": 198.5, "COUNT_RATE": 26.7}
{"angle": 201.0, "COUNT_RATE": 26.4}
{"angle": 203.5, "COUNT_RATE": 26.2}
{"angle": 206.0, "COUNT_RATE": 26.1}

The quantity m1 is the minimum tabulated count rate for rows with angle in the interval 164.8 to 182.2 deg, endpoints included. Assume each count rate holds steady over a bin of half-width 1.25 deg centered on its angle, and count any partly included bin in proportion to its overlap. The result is 27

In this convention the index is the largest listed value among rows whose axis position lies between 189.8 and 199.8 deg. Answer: 27.1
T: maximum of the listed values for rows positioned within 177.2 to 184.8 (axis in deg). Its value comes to 27.6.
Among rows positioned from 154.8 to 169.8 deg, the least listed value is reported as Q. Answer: 27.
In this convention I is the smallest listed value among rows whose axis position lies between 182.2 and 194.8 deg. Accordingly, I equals 26.5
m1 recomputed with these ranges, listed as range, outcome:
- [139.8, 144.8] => 27.5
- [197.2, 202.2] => 26.4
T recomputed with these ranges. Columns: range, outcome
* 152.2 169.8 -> 28.3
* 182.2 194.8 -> 27.2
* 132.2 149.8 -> 28.6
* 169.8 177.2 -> 27.8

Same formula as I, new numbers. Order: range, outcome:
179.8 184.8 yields 26.9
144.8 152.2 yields 28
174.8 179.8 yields 27.6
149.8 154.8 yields 27.7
